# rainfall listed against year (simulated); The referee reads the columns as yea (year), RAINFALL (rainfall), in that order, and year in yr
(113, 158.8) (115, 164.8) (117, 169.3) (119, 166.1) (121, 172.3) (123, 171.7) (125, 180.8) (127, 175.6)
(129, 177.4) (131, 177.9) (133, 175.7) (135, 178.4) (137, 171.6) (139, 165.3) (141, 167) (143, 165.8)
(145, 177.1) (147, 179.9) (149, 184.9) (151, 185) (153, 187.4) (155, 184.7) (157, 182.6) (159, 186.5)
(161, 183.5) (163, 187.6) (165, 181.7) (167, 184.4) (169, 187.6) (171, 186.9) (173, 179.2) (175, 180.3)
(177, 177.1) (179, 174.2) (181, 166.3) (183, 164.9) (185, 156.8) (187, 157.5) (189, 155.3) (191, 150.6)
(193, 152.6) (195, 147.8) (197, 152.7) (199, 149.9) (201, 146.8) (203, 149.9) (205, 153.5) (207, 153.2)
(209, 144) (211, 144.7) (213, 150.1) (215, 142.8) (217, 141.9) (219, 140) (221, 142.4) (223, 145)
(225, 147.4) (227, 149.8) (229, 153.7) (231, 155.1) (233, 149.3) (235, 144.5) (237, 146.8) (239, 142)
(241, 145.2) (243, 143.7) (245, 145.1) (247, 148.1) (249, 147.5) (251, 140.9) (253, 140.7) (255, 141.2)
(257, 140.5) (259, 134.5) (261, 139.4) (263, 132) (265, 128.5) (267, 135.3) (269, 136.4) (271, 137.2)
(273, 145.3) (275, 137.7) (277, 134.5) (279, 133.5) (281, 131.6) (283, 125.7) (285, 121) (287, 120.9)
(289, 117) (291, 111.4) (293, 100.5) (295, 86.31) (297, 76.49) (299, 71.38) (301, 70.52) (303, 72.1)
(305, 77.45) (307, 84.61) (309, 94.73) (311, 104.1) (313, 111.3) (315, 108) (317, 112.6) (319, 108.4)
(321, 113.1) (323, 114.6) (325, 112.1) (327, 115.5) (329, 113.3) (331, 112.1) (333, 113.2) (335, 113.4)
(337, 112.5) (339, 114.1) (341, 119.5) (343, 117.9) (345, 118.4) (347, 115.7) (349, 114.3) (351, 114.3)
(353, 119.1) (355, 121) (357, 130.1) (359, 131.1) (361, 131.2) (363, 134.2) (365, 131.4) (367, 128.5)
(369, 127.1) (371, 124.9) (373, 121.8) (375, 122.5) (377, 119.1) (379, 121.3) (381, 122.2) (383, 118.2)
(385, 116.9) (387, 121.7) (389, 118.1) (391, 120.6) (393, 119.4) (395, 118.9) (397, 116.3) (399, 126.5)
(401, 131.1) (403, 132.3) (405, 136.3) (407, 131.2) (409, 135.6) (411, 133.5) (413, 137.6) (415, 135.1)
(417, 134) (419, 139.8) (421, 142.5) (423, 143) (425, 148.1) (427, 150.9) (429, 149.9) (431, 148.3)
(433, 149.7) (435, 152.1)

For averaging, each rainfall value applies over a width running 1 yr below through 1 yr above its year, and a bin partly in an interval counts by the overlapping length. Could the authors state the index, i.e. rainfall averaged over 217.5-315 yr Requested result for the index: 127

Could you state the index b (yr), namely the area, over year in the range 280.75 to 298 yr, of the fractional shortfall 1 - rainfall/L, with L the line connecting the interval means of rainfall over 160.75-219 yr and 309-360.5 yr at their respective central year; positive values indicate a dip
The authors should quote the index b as 2.7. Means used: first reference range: 162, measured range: 109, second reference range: 115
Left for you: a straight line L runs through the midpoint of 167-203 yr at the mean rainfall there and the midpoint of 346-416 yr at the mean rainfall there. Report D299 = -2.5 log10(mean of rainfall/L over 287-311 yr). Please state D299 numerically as 0.50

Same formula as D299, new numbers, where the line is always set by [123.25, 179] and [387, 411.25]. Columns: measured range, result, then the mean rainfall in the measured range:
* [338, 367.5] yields 0.11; 123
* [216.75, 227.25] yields 0.14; 144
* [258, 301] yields 0.25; 121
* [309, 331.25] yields 0.28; 111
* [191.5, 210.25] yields 0.13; 150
